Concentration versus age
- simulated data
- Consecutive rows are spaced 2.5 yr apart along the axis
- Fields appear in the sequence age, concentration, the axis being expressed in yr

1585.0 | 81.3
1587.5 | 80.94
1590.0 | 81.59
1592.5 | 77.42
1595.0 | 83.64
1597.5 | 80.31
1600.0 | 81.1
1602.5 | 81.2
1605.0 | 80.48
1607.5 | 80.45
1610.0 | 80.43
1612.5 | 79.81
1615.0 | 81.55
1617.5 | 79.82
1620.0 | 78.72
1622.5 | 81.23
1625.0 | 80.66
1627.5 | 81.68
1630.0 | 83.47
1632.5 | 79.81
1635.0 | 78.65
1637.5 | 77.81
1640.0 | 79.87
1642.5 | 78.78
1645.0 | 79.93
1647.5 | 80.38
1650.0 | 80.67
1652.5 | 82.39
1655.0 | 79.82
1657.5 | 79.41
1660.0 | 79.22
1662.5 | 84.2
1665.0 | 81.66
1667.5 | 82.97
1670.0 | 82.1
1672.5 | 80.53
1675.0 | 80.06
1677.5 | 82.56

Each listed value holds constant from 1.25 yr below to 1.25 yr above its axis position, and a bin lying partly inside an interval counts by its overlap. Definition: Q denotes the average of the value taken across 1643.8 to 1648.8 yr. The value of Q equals 80.2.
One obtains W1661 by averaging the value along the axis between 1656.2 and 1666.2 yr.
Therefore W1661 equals 81.1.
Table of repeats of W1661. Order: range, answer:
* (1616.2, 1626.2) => 80.1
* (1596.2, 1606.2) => 80.8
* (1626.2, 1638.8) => 80.3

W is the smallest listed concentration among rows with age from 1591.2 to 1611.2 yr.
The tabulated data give 77.42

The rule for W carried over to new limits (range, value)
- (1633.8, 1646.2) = 77.81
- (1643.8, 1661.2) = 79.22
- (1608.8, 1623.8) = 78.72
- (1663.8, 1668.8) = 81.66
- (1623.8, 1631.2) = 80.66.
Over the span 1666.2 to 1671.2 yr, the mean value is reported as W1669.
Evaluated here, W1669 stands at 82.5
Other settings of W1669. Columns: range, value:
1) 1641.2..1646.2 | 79.4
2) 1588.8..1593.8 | 79.5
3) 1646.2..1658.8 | 80.5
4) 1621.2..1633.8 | 81.3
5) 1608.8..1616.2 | 80.6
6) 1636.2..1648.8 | 79.4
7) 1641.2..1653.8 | 80.4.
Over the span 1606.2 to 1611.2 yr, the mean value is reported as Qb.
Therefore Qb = 80.4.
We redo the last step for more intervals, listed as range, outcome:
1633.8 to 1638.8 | 78.2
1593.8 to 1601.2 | 81.7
